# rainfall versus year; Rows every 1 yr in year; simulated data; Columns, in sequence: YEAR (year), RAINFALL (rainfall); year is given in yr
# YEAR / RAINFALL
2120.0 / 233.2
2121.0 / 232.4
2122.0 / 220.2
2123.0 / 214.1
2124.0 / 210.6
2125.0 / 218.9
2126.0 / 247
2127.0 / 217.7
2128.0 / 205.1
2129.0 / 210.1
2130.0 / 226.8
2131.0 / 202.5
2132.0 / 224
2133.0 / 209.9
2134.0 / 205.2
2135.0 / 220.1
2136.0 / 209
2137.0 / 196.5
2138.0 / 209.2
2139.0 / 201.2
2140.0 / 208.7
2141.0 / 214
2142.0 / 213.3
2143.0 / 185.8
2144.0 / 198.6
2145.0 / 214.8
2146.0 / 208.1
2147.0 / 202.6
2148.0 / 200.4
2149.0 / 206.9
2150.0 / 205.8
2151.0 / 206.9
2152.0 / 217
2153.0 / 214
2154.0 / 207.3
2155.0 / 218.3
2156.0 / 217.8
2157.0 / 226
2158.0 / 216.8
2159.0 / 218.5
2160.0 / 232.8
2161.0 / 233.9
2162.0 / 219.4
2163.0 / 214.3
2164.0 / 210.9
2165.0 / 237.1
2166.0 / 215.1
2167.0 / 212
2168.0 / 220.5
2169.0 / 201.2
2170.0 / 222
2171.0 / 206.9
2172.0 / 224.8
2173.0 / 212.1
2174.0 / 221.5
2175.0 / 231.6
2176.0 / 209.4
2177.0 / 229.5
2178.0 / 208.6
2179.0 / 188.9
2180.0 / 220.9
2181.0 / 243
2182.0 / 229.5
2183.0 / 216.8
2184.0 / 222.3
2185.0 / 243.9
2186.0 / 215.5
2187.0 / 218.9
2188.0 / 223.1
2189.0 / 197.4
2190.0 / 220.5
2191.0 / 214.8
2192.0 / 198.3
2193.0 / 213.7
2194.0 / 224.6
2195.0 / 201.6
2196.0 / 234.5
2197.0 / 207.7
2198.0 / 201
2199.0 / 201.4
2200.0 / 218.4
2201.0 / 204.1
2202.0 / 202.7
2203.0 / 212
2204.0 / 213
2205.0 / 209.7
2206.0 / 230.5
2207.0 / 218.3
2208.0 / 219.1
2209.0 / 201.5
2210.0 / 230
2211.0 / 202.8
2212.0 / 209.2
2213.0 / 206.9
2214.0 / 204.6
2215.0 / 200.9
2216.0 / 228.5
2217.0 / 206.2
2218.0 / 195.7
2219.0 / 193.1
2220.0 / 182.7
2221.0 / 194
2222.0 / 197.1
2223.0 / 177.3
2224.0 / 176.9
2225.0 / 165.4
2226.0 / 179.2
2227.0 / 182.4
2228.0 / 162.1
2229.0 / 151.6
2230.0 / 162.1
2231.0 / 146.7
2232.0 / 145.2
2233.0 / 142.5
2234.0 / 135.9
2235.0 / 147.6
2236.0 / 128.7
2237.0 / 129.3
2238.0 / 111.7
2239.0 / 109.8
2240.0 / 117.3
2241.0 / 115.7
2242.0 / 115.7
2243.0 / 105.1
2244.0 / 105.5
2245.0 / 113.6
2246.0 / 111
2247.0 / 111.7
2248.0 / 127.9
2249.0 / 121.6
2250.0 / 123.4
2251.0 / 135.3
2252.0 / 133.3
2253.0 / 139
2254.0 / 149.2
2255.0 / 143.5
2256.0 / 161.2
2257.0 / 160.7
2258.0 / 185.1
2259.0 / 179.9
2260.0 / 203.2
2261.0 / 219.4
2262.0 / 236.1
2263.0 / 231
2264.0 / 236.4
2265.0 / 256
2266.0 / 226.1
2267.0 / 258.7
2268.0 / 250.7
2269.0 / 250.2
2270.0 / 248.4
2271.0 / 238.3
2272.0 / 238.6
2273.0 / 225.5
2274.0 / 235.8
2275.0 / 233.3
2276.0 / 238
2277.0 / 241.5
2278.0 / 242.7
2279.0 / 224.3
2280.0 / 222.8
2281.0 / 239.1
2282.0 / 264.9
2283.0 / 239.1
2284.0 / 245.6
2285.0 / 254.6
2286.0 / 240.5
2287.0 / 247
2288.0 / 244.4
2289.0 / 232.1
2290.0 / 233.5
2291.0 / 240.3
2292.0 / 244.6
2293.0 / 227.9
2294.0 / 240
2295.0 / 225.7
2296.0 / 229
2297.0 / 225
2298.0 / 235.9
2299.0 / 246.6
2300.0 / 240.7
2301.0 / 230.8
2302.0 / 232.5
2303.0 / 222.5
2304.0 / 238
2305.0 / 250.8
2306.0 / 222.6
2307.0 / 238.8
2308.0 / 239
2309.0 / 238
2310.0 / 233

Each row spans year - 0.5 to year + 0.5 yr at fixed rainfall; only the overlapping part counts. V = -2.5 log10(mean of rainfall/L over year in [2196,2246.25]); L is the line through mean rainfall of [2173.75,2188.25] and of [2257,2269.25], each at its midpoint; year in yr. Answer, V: 0.26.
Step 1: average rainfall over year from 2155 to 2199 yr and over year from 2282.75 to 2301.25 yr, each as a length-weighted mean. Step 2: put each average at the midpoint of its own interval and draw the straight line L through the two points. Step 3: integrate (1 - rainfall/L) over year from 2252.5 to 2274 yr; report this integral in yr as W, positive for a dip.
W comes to 1.97 yr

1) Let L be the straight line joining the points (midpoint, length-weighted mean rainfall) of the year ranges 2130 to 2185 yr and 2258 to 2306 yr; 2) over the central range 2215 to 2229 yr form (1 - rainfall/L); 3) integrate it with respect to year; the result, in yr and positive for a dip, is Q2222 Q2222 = 2.4 yr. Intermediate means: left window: 215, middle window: 187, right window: 236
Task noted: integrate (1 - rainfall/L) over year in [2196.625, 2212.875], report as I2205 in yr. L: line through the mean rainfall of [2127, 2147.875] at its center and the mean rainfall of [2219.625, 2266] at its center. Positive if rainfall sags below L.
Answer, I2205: -3.4 yr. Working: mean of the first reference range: 208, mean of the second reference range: 156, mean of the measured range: 211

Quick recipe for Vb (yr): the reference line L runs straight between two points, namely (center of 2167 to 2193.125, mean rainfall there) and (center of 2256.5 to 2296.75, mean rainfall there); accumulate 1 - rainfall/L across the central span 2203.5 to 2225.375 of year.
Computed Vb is 2.0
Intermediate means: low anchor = 217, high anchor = 233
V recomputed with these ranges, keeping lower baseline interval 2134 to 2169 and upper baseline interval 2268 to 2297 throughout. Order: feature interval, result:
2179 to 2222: 0.050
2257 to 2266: 0.092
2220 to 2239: 0.405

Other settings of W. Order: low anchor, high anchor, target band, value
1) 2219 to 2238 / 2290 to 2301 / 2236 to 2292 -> 2.79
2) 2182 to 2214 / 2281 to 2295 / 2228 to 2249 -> 9.18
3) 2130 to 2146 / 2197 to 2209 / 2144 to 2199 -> -1.65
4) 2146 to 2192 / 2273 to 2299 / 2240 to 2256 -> 7.39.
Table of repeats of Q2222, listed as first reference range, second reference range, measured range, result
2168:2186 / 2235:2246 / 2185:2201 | -1.7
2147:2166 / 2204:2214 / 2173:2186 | -0.4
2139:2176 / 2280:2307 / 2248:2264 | 4.3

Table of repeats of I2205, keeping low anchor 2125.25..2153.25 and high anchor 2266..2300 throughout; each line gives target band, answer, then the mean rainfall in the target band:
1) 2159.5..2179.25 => -0.16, 218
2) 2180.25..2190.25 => -0.17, 223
